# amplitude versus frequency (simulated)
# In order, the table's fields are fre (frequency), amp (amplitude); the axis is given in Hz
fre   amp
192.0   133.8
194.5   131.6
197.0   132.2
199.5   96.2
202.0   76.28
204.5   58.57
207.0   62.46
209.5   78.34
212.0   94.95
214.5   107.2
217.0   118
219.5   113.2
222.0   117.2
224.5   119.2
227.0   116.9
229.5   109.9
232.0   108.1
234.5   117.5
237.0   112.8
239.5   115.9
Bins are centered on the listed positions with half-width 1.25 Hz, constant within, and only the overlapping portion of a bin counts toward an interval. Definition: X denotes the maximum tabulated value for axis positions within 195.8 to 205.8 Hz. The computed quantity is 132.2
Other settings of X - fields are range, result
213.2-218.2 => 118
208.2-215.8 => 107.2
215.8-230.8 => 119.2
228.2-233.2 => 109.9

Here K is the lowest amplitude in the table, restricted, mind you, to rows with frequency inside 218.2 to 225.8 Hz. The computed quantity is 113.2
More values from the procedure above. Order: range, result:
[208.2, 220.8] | 78.34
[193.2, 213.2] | 58.57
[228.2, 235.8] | 108.1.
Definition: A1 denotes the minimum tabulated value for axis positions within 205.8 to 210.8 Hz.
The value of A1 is 62.46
